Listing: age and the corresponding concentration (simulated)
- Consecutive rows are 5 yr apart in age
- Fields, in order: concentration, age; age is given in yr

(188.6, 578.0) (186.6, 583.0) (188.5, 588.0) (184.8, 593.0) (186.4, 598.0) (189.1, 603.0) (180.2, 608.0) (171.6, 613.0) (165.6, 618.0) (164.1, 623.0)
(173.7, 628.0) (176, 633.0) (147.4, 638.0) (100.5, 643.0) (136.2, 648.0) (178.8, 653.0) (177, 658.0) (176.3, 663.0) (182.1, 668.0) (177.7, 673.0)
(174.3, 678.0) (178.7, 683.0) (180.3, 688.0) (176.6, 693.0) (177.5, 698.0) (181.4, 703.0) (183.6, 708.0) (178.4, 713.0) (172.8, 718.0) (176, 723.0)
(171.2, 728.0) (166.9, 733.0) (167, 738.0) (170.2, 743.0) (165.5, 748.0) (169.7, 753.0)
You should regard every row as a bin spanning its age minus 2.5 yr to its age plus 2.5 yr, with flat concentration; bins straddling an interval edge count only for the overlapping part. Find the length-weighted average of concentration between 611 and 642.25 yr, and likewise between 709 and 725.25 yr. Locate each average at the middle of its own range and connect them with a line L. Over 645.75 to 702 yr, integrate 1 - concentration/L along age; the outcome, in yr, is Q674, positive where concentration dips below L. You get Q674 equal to -1.5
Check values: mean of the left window 163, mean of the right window 176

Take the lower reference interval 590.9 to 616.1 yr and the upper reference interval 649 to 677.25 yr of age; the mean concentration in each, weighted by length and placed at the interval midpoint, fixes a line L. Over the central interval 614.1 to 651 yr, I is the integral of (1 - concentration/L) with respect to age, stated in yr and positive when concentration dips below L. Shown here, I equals 5.4 yr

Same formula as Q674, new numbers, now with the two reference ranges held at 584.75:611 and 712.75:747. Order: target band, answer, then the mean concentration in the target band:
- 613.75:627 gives 1.2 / 167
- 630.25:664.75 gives 4.7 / 156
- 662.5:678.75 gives 0.0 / 178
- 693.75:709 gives -0.5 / 180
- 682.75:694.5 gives -0.2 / 179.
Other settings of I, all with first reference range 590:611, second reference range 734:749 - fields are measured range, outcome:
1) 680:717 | -1.3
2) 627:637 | 0.6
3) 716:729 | -0.3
